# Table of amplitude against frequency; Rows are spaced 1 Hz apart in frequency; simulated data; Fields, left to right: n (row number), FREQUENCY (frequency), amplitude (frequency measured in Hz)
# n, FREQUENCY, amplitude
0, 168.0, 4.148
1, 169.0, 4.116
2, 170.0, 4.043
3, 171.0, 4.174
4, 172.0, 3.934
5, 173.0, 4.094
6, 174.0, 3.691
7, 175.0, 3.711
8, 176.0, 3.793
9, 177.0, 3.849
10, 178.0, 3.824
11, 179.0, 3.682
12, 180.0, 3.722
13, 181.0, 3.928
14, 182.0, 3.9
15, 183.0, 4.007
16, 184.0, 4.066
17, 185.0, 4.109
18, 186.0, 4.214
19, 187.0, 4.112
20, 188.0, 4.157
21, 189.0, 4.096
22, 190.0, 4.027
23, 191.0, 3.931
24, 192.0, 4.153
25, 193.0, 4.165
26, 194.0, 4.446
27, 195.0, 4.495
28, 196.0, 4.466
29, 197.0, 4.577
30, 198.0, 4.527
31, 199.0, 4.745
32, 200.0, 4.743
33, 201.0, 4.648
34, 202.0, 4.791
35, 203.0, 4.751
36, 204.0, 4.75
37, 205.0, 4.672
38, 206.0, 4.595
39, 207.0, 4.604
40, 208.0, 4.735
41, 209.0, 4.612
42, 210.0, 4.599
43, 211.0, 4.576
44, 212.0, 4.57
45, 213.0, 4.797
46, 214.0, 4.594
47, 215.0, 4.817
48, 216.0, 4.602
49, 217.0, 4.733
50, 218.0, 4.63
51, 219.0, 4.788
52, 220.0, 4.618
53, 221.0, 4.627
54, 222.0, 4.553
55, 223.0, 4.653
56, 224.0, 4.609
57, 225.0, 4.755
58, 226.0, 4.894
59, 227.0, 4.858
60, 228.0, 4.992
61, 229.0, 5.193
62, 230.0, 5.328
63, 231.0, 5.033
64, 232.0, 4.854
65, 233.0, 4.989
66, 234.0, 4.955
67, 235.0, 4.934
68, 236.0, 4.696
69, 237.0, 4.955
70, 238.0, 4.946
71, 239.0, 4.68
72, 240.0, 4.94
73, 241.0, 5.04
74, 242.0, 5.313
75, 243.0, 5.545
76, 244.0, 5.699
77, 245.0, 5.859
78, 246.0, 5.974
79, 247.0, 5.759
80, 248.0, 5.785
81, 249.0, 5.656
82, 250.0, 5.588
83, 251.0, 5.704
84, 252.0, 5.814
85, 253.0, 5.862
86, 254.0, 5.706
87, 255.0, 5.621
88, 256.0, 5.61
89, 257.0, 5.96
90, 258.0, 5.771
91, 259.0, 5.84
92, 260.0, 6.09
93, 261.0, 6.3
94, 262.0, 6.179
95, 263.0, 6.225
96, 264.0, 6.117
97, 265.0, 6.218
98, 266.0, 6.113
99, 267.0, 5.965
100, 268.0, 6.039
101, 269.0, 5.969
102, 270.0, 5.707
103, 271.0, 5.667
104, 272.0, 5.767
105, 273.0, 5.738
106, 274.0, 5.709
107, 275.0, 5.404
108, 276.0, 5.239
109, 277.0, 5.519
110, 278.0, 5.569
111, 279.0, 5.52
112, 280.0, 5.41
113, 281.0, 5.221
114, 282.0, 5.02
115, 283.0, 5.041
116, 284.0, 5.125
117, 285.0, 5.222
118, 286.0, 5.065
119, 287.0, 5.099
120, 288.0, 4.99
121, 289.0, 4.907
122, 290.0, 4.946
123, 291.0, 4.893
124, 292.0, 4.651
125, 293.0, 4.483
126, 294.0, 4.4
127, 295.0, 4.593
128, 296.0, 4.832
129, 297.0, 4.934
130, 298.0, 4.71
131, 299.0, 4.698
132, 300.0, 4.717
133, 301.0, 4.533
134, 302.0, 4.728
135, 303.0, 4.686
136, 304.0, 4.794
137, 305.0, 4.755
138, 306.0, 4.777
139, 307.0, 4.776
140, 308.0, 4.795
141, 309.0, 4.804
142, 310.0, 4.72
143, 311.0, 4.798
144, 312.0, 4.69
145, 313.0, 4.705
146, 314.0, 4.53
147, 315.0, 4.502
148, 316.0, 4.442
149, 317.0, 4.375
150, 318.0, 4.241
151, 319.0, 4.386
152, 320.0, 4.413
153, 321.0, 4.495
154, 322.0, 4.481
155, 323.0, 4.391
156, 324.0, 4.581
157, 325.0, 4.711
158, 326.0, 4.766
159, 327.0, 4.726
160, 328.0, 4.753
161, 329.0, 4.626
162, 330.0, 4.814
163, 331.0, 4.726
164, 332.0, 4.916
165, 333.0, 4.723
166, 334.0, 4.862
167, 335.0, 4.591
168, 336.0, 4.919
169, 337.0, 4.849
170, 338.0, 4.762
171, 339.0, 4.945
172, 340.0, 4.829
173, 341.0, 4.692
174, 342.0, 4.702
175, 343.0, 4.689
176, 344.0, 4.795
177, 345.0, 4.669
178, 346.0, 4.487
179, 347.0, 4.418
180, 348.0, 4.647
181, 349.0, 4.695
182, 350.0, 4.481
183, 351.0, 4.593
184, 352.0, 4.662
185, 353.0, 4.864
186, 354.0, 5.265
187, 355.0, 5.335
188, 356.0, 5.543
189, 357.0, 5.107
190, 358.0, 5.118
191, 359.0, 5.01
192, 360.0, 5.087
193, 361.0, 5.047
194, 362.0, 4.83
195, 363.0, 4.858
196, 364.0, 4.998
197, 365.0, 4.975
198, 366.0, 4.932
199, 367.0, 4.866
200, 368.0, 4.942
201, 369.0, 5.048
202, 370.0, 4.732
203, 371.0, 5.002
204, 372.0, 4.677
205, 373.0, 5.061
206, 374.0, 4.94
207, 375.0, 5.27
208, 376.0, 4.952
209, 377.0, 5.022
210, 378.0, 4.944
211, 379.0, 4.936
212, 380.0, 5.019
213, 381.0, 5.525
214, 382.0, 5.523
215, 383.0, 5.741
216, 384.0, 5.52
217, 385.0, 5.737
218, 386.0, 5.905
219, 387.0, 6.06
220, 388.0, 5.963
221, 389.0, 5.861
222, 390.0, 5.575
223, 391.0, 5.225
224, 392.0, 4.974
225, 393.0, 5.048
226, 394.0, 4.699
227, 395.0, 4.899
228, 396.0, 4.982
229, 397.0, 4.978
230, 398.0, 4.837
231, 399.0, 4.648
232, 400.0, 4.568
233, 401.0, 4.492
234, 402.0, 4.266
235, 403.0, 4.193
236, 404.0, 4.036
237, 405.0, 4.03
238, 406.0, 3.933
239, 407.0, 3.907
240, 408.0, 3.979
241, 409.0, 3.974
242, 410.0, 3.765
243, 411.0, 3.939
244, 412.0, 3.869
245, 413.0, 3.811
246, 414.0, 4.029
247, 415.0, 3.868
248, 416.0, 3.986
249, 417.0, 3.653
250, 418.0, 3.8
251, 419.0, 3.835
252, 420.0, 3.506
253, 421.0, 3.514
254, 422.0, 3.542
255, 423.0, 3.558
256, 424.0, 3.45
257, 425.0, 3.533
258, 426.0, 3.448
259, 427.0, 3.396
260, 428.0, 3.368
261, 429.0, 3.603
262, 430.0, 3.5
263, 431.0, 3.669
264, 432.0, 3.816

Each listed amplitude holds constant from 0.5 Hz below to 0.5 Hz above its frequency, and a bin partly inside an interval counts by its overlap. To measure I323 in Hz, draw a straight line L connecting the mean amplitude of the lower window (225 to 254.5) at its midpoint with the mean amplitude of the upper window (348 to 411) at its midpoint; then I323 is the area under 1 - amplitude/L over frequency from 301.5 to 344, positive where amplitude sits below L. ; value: 3.3 Hz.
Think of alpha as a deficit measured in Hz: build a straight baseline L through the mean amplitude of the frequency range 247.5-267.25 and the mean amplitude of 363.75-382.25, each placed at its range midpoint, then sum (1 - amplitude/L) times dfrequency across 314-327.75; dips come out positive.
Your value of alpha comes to 2.3 Hz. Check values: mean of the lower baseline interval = 5.91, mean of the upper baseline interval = 5.01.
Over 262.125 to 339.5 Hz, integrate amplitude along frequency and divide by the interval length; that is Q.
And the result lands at 4.99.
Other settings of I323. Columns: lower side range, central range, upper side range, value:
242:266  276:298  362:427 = 2.2 Hz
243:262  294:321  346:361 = 3.4 Hz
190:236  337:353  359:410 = 0.6 Hz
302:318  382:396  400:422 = -4.7 Hz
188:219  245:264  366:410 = -5.0 Hz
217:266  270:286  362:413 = -0.6 Hz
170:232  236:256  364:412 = -4.1 Hz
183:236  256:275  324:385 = -4.9 Hz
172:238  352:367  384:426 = -2.1 Hz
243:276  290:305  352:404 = 2.4 Hz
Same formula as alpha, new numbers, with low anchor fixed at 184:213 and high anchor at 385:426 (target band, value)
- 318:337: -1.07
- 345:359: -1.49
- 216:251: -4.96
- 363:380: -2.20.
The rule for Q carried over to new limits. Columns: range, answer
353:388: 5.17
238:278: 5.72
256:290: 5.62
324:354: 4.73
